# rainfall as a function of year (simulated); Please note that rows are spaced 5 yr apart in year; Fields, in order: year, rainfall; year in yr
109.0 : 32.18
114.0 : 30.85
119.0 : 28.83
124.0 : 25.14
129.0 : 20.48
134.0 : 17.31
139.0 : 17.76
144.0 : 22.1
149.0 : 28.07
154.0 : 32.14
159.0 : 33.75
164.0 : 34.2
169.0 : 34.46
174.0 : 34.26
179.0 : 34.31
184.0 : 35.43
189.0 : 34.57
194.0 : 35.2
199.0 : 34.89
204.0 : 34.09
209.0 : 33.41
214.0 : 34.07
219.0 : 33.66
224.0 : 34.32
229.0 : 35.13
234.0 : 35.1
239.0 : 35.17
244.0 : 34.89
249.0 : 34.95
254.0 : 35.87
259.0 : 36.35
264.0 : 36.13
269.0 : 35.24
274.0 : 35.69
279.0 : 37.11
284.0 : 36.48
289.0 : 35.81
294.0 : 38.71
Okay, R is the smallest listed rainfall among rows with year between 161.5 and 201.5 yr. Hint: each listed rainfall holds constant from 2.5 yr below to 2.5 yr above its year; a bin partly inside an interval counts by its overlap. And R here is 34.2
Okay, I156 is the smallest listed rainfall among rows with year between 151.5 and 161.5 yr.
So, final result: 32.14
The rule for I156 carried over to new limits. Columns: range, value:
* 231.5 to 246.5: 34.89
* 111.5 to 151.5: 17.31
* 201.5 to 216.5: 33.41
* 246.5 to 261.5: 34.95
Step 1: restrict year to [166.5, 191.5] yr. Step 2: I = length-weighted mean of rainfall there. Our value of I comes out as 34.6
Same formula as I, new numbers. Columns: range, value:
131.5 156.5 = 23.5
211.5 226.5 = 34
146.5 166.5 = 32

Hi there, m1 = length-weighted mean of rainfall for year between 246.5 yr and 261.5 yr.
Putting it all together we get 35.7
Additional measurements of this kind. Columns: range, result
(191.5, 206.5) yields 34.7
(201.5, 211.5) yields 33.8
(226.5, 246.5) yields 35.1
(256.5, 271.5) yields 35.9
